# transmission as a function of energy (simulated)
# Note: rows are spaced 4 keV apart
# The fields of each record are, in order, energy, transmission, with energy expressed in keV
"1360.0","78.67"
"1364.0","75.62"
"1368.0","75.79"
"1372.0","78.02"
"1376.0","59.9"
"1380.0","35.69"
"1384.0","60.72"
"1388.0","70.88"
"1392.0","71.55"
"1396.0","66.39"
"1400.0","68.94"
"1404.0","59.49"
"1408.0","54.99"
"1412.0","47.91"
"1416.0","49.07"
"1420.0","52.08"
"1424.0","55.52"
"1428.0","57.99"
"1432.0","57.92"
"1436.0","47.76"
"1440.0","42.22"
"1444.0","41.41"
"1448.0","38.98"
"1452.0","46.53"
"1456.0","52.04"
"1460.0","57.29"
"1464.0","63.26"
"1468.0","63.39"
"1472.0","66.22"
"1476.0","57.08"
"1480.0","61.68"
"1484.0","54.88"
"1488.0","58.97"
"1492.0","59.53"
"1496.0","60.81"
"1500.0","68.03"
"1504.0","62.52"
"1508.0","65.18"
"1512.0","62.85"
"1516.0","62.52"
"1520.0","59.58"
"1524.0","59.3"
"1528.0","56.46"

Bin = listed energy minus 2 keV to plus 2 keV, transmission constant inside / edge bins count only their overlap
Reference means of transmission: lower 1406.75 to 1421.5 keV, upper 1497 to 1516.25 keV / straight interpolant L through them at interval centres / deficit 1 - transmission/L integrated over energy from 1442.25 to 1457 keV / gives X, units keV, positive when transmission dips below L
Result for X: 3.1 keV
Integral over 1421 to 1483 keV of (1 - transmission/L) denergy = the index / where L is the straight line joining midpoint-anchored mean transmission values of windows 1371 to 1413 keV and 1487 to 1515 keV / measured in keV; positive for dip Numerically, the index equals 8.1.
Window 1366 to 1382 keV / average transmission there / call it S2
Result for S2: 62.4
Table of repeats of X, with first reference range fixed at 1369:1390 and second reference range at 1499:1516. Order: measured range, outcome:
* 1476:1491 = 1.26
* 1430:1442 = 2.58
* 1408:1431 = 3.51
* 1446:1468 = 3.67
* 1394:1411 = 0.16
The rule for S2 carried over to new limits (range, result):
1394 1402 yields 67.7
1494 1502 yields 64.4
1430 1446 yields 47.3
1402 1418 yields 52.9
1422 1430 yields 56.8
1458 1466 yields 60.3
